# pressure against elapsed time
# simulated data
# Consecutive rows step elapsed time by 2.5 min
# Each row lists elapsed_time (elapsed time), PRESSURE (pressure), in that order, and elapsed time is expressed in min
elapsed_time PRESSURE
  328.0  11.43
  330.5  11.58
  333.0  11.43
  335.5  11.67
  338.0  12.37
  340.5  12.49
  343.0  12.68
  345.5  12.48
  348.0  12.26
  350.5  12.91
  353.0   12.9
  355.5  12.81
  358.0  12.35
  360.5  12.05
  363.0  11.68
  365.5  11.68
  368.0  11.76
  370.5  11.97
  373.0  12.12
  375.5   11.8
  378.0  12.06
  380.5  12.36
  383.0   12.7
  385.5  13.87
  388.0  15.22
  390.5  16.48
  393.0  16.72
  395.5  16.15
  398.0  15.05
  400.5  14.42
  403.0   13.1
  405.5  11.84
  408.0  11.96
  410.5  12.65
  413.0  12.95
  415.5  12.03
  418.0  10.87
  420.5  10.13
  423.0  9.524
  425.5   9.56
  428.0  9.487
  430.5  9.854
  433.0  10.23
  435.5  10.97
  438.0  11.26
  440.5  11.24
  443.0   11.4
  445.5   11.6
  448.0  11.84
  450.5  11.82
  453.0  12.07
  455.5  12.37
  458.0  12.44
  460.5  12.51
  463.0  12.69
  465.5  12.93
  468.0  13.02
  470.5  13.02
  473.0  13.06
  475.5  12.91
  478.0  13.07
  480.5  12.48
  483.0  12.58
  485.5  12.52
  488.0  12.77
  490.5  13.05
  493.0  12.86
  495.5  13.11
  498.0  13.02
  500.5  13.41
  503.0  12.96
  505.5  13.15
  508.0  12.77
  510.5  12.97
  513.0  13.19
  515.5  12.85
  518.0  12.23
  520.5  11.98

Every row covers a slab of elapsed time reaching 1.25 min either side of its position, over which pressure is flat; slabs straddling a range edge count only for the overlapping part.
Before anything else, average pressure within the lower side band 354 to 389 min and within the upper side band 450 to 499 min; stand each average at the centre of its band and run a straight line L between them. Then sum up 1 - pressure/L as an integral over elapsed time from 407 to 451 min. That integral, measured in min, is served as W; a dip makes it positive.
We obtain 5.39 min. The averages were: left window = 12.4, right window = 12.7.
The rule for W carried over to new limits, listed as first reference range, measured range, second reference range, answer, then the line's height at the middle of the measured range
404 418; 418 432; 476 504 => 2.8 min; 12.3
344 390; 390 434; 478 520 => 1.1 min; 12.7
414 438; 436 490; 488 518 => -3.4 min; 11.6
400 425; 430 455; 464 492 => 2.0 min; 12.3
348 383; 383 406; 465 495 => -4.4 min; 12.4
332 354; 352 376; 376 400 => 2.2 min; 13.3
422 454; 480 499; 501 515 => -0.6 min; 12.4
